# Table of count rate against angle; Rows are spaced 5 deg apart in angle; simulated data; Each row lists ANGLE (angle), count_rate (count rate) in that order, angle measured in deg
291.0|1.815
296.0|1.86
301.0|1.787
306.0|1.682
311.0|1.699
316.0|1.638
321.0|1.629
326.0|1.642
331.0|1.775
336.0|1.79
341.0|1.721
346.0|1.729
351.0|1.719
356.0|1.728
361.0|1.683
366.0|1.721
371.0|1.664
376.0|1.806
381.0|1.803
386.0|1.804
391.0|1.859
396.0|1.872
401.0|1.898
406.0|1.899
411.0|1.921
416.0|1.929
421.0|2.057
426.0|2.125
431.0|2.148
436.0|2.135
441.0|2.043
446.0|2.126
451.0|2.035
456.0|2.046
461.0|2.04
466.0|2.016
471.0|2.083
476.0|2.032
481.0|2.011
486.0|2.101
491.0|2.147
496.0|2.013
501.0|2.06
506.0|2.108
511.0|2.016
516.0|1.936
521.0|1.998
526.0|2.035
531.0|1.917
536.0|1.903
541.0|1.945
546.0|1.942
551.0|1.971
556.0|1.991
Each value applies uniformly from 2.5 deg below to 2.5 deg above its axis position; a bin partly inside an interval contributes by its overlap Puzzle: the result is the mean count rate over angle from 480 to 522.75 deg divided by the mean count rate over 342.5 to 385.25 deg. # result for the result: 1.2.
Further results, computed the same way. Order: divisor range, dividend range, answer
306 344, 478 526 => 1.20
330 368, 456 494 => 1.19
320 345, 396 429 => 1.15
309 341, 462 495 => 1.21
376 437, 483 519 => 1.06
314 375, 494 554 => 1.16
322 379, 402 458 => 1.18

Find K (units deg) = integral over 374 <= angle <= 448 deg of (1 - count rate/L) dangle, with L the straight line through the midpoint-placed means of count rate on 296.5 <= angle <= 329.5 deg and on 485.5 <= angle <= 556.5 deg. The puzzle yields -4.9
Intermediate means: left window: 1.69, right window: 2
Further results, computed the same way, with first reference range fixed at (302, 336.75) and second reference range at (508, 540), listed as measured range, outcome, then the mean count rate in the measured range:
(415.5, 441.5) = -3.48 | 2.09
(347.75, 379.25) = 0.54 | 1.72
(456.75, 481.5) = -1.89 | 2.04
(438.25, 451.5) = -1.51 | 2.07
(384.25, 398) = -0.44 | 1.85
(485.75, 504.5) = -1.45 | 2.08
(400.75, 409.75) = -0.46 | 1.9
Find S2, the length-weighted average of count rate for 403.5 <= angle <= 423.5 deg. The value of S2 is 1.95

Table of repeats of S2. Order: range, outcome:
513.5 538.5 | 1.96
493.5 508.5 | 2.06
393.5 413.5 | 1.9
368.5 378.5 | 1.74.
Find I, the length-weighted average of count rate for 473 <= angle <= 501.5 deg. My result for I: 2.06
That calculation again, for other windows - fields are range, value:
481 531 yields 2.04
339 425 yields 1.82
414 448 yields 2.08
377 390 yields 1.81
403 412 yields 1.91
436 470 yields 2.06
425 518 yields 2.06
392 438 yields 1.99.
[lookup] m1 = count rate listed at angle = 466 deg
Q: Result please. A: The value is 2.016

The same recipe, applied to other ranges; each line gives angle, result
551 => 1.971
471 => 2.083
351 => 1.719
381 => 1.803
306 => 1.682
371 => 1.664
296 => 1.86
